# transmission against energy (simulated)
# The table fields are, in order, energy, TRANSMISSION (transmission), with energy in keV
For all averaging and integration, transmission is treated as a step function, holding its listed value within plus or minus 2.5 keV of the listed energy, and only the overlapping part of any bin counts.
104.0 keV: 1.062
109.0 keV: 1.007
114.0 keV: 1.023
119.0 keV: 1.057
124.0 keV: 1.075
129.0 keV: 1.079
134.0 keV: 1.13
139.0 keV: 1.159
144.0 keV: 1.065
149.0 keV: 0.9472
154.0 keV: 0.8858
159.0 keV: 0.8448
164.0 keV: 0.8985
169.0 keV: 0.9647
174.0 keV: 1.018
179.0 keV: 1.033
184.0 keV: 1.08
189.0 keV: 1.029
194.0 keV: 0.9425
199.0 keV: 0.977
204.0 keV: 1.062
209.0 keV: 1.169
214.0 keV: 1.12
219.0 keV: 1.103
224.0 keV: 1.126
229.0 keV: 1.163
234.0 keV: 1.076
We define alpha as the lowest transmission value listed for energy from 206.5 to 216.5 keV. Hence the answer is 1.12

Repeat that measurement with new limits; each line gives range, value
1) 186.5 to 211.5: 0.9425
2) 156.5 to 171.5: 0.8448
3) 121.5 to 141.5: 1.075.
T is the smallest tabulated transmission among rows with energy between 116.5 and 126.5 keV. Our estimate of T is 1.057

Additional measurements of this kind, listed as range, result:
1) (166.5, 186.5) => 0.9647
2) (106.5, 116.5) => 1.007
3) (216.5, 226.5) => 1.103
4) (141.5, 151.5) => 0.9472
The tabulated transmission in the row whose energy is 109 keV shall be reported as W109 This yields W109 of 1.007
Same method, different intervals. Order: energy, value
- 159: 0.8448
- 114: 1.023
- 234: 1.076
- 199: 0.977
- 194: 0.9425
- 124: 1.075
